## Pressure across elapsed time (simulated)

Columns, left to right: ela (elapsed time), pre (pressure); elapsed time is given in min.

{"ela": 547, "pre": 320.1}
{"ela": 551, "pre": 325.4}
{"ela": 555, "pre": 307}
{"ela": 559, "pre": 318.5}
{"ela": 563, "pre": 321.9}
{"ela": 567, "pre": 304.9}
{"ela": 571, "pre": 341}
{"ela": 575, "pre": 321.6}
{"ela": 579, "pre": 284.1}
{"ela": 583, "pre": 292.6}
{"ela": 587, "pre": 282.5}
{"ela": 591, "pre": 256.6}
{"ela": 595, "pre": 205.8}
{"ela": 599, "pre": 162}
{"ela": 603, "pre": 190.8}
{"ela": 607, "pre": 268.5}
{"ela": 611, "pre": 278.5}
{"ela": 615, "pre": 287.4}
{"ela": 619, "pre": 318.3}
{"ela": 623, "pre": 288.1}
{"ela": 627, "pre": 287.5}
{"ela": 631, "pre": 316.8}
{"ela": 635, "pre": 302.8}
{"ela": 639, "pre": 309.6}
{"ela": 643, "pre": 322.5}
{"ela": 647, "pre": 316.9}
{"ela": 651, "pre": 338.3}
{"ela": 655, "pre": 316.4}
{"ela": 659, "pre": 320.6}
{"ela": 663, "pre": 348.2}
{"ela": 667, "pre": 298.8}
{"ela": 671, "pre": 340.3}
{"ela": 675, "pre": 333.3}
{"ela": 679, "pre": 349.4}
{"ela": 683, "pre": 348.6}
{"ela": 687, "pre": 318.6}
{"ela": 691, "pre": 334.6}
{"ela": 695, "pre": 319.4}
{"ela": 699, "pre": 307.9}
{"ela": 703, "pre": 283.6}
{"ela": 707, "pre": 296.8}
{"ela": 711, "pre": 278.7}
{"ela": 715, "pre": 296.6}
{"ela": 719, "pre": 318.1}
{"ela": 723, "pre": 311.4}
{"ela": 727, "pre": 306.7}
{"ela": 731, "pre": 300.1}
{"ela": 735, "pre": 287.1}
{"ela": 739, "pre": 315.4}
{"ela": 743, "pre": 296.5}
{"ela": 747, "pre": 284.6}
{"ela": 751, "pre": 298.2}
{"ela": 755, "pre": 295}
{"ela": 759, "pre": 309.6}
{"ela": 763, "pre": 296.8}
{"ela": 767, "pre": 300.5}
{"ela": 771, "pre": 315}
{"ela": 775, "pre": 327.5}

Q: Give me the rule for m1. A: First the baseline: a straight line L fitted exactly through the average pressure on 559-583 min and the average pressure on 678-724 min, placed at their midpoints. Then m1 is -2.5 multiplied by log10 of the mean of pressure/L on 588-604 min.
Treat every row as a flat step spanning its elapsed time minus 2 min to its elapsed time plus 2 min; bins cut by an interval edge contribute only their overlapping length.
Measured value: 0.436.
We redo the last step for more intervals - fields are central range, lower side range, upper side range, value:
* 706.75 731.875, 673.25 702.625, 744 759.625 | 0.04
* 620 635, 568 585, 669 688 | 0.09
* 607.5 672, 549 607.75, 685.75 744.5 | -0.07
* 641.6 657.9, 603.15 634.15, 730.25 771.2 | -0.12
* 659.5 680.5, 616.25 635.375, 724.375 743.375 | -0.10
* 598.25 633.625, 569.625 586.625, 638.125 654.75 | 0.17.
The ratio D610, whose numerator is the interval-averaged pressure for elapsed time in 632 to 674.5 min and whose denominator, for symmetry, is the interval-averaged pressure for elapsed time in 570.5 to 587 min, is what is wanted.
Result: 1.1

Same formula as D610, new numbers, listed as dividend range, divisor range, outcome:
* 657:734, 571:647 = 1.13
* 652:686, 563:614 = 1.24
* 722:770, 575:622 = 1.15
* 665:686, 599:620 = 1.30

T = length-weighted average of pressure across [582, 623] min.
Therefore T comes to 255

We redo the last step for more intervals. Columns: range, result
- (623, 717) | 316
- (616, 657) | 311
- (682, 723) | 309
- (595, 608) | 202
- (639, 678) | 326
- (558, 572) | 320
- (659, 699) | 331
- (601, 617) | 256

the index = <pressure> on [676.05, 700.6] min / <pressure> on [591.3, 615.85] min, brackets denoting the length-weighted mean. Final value 1.4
